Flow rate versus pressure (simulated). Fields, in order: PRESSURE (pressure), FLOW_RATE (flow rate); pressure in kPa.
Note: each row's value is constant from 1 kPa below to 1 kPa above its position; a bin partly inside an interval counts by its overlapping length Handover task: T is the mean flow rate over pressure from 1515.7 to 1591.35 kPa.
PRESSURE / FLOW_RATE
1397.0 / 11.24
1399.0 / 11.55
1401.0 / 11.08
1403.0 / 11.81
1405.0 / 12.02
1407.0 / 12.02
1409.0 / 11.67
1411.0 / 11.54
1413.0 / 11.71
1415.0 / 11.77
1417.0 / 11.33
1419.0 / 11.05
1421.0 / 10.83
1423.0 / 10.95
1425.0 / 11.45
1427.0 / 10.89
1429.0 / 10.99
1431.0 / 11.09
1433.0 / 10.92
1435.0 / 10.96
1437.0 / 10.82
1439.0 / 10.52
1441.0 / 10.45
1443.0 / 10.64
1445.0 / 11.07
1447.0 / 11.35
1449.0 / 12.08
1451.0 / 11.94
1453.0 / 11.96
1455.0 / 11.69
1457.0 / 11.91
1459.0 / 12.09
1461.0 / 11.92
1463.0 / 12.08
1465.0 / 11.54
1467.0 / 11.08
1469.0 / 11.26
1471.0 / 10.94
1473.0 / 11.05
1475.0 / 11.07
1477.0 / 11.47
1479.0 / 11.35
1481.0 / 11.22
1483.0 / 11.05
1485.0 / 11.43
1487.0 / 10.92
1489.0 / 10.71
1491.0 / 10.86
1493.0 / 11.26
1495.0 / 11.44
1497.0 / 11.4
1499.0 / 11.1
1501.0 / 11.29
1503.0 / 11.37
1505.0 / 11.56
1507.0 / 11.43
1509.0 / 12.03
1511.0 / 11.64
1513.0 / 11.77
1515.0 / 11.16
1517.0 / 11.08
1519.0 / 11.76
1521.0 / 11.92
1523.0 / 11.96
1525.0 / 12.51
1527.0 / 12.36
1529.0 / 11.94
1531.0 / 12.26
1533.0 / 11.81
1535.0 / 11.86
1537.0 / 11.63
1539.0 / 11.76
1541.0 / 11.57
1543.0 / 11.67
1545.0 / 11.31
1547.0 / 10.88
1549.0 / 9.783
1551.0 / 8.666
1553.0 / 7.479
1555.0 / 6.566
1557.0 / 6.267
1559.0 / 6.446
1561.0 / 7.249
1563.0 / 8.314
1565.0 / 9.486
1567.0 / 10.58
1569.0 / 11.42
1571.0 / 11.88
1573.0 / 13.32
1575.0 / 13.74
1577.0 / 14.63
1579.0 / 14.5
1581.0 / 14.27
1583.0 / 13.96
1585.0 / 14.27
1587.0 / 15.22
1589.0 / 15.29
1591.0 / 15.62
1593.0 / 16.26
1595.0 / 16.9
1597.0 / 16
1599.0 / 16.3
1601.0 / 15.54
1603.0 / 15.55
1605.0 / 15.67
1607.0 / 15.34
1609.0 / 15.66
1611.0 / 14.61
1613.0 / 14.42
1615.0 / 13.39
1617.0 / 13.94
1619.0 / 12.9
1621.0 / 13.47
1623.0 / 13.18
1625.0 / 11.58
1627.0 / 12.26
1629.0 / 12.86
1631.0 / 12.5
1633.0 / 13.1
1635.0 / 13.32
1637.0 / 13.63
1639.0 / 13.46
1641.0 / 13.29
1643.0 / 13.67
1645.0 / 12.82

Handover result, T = 11.5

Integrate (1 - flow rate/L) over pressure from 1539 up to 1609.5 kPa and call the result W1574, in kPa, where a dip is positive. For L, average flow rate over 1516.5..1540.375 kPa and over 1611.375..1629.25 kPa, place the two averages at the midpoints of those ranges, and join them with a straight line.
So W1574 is 0.7 kPa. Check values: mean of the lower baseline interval 11.9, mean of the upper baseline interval 13.2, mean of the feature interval 12.5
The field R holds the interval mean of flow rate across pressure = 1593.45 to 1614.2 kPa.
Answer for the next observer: 15.6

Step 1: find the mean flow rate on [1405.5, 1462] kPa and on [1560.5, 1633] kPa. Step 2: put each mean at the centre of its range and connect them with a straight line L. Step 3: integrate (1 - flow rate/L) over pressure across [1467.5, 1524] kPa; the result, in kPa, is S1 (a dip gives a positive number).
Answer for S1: 4.2 kPa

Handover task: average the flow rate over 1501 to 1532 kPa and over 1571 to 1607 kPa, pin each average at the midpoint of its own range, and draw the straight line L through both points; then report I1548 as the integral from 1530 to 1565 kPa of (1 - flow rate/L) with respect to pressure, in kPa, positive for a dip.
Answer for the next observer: 8.93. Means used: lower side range 11.8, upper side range 15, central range 9.73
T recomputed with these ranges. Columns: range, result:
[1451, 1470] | 11.7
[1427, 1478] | 11.3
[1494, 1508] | 11.4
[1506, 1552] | 11.5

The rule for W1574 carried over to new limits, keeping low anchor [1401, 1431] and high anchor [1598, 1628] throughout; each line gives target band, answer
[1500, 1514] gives 1.25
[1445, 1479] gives 1.41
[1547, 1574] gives 8.81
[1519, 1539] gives 1.59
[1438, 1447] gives 0.80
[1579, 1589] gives -0.50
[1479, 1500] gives 2.22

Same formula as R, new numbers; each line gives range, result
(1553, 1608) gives 12.9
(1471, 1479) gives 11.2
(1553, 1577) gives 9.69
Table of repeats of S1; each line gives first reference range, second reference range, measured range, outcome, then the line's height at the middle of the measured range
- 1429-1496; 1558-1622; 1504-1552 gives 3.68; 12.5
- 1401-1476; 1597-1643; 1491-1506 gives 1.11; 12.2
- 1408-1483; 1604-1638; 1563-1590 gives -0.06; 13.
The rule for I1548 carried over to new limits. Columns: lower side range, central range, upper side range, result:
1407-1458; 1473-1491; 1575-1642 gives 1.5 kPa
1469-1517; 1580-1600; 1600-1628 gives -2.7 kPa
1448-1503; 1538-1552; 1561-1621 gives 2.3 kPa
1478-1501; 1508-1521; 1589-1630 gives 0.3 kPa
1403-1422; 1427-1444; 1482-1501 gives 0.9 kPa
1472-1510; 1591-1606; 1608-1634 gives -3.5 kPa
